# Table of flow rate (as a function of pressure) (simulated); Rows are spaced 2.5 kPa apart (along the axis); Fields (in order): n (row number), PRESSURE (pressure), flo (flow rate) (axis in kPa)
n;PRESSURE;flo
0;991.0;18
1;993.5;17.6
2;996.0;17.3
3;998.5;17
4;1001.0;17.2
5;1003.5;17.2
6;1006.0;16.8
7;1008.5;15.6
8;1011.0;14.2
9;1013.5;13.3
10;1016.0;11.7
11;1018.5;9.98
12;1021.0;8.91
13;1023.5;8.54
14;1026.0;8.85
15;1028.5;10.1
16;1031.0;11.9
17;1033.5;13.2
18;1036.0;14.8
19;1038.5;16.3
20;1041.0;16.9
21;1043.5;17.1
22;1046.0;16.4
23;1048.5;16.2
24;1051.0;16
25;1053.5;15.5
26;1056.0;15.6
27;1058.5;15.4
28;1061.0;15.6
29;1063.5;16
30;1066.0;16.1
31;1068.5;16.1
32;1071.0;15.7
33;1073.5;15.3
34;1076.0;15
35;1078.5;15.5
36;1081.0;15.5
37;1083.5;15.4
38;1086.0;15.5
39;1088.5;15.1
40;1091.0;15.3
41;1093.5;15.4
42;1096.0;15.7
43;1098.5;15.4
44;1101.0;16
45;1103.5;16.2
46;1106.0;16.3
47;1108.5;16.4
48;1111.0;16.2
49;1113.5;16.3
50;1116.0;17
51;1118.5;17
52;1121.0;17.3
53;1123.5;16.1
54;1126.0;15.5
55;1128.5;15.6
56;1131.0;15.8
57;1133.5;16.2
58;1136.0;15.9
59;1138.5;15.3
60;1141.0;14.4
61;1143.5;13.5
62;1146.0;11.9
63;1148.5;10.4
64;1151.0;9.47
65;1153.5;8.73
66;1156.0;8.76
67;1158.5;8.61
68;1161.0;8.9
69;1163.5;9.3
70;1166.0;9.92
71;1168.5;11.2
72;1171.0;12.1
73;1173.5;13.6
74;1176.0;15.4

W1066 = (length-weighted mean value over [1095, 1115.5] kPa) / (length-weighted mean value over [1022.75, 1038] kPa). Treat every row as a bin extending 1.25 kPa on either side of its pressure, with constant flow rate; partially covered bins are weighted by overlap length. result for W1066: 1.4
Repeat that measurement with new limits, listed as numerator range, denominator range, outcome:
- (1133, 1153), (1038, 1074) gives 0.82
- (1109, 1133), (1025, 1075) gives 1.09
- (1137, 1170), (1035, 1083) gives 0.68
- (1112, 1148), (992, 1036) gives 1.14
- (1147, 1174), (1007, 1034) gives 0.87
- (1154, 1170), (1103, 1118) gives 0.58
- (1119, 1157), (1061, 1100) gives 0.89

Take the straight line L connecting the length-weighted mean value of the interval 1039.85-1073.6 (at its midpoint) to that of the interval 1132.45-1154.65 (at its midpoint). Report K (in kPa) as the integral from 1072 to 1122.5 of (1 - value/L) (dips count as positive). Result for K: -4.8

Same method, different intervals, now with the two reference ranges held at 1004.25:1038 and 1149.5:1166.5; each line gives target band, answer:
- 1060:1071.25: -4.66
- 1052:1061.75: -3.46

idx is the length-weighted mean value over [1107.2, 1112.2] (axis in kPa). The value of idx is 16.3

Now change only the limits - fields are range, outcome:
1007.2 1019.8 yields 13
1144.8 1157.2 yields 9.85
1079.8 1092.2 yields 15.4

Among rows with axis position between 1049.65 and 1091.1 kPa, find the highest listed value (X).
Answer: 16.1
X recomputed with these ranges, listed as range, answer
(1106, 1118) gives 17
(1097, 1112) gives 16.4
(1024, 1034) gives 13.2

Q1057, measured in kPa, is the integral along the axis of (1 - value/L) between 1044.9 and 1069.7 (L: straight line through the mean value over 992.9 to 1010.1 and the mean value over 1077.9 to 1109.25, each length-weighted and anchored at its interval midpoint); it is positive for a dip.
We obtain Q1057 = 0.39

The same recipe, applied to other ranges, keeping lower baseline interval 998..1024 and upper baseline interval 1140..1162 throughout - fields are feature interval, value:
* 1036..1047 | -2.9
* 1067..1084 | -4.6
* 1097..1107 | -3.7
